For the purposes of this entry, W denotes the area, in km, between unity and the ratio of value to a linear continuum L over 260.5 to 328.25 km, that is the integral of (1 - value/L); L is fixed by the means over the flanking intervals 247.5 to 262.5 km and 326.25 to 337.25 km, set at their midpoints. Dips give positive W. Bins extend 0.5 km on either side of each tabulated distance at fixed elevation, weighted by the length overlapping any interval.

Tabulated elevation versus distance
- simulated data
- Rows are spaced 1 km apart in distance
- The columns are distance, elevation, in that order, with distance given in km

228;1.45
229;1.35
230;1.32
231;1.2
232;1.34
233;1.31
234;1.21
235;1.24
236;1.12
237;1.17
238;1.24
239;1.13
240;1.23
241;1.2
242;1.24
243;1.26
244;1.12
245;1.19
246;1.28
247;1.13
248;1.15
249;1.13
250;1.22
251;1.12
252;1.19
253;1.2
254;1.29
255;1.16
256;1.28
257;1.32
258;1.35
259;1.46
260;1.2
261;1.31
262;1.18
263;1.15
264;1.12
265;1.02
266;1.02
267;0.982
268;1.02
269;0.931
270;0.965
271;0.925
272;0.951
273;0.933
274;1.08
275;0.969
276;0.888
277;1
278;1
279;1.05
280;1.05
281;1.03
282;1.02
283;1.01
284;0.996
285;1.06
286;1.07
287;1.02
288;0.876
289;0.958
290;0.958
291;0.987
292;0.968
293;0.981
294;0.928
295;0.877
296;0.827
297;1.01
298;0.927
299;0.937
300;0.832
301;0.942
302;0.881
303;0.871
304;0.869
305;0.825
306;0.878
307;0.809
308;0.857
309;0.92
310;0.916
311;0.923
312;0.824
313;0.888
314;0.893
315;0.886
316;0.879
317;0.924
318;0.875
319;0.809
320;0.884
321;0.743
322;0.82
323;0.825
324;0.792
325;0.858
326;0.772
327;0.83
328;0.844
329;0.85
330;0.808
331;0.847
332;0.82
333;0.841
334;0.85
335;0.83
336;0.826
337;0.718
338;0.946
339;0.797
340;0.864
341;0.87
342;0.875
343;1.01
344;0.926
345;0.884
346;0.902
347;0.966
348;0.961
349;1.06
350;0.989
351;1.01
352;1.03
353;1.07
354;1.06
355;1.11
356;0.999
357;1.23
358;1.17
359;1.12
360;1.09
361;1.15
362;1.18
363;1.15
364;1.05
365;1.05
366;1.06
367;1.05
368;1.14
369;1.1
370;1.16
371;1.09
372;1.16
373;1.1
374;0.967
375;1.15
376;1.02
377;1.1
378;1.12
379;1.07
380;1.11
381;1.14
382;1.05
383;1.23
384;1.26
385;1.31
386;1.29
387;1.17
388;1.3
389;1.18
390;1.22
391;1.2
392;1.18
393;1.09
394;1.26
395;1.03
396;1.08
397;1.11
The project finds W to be 5.6 km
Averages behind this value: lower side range 1.24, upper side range 0.825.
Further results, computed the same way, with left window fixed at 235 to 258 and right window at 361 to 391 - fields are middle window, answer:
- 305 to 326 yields 5.6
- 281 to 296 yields 2.6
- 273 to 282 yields 1.4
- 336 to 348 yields 2.8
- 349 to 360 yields 0.7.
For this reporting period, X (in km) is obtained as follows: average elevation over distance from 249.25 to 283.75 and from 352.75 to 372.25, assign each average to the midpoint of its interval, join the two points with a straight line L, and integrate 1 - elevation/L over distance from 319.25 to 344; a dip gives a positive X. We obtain 6.0 km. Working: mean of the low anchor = 1.1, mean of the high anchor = 1.11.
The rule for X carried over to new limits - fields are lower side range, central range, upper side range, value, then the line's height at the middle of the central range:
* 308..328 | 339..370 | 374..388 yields -0.2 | 1.03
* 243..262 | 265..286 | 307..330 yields 1.9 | 1.1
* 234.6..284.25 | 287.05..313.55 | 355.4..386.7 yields 5.2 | 1.12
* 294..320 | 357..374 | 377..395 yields -0.2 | 1.1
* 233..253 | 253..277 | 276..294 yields -0.4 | 1.09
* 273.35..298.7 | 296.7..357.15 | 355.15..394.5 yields 9.2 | 1.05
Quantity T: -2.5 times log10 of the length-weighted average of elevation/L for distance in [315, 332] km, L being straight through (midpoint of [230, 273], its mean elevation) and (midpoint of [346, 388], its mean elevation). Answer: 0.33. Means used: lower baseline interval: 1.17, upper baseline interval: 1.1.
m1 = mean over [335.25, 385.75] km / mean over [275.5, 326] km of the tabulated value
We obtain 1.15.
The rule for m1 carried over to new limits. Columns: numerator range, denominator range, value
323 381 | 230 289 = 0.88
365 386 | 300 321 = 1.28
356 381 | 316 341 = 1.33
